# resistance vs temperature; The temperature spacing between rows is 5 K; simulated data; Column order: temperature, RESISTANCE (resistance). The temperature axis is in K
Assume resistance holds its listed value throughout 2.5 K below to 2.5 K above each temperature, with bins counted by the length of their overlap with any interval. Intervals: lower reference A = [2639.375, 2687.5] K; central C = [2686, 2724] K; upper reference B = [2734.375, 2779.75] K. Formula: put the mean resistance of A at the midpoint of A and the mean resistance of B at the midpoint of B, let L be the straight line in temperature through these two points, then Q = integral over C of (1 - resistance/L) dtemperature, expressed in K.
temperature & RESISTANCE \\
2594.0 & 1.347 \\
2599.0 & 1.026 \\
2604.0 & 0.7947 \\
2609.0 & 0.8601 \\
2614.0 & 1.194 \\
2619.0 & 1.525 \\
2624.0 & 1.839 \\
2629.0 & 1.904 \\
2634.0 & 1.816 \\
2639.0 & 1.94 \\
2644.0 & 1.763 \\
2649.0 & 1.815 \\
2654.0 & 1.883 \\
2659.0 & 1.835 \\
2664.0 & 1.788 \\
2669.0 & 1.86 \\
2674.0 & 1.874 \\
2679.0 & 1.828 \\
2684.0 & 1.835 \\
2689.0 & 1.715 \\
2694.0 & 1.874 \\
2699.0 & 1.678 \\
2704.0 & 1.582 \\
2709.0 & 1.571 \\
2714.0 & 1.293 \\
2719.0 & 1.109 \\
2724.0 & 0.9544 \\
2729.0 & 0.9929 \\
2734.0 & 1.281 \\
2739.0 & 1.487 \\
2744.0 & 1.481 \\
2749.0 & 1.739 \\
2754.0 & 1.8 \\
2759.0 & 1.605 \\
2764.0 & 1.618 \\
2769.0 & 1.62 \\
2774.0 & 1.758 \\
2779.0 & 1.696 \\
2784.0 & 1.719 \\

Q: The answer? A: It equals 5.1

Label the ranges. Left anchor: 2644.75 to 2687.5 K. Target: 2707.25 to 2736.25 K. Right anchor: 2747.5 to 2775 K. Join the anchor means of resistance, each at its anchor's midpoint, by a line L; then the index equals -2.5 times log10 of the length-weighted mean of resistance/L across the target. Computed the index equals 0.42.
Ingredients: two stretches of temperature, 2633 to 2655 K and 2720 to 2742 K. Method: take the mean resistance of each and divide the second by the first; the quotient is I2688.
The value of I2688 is 0.6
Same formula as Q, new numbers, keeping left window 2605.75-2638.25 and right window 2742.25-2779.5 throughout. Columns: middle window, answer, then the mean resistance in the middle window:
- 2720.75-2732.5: 4.5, 1.01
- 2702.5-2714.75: 0.9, 1.5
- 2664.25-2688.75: -3.8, 1.83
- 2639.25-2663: -4.2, 1.83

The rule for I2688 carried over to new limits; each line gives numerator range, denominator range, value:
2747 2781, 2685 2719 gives 1.06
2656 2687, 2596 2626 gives 1.53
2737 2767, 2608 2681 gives 0.94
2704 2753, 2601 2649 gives 0.89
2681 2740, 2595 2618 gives 1.41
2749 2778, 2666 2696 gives 0.92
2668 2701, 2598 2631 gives 1.38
